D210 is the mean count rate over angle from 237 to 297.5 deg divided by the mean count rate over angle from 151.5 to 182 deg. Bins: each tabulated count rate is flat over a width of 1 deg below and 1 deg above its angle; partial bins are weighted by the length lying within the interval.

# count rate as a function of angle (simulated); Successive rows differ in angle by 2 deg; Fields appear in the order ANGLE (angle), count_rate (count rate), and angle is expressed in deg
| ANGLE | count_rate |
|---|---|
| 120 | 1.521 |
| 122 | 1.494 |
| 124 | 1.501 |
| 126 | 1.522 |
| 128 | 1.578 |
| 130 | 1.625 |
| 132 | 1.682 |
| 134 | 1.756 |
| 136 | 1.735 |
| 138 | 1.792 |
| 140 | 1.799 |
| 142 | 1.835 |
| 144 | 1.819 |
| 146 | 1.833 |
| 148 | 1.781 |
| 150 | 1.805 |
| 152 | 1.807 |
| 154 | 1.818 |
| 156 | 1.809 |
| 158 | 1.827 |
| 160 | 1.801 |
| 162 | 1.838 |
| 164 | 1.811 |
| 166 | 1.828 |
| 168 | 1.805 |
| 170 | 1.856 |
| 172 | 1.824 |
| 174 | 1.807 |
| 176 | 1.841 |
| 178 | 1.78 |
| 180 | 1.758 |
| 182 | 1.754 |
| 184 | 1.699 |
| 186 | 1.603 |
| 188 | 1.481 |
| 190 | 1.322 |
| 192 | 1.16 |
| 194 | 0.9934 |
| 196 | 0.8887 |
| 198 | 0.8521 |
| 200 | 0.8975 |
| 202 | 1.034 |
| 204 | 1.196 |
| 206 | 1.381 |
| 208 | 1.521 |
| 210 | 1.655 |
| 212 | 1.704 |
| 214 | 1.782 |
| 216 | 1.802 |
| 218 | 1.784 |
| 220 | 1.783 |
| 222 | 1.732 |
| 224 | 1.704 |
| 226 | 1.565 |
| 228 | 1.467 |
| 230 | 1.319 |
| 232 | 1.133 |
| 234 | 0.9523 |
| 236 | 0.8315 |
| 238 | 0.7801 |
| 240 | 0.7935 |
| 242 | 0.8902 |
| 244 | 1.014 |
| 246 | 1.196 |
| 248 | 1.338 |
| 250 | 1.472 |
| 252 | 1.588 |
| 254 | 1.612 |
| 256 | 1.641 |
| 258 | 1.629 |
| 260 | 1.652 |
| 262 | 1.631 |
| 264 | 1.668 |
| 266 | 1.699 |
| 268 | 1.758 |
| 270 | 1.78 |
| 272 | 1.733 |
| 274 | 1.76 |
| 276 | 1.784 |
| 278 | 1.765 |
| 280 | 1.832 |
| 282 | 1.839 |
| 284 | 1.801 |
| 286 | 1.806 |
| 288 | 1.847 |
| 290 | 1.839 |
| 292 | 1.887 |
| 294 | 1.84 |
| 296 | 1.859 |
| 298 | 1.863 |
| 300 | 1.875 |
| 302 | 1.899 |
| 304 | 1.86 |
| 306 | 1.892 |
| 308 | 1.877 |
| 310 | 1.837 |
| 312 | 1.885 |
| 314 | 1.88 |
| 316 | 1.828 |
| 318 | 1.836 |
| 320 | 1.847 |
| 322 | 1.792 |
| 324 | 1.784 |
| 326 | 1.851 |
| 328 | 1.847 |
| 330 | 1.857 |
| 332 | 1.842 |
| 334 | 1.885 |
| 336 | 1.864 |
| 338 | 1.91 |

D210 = 0.88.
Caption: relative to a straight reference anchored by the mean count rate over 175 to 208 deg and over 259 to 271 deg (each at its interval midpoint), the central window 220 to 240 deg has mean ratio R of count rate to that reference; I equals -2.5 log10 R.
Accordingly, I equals 0.19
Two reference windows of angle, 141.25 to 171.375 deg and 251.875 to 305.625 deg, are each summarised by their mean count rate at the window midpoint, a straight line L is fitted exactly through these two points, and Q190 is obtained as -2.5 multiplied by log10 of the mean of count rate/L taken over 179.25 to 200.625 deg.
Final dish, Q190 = 0.347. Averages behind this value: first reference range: 1.82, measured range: 1.31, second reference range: 1.77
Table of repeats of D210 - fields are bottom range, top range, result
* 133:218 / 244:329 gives 1.08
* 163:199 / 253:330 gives 1.15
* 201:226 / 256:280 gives 1.08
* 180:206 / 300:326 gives 1.46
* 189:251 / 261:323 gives 1.41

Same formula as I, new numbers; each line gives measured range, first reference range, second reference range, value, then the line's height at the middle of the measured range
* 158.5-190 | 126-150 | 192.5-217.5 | -0.16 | 1.51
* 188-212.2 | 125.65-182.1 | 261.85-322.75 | 0.43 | 1.79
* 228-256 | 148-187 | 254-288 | 0.43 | 1.75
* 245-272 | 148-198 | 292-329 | 0.12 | 1.78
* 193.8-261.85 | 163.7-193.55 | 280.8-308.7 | 0.28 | 1.75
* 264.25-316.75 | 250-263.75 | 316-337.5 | -0.06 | 1.72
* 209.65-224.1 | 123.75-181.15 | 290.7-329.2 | 0.03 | 1.81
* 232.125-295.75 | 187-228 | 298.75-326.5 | 0.09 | 1.65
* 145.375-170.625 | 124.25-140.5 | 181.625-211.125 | -0.19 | 1.52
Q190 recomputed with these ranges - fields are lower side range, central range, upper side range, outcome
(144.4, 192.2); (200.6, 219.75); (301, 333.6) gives 0.158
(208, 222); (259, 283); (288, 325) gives 0.040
